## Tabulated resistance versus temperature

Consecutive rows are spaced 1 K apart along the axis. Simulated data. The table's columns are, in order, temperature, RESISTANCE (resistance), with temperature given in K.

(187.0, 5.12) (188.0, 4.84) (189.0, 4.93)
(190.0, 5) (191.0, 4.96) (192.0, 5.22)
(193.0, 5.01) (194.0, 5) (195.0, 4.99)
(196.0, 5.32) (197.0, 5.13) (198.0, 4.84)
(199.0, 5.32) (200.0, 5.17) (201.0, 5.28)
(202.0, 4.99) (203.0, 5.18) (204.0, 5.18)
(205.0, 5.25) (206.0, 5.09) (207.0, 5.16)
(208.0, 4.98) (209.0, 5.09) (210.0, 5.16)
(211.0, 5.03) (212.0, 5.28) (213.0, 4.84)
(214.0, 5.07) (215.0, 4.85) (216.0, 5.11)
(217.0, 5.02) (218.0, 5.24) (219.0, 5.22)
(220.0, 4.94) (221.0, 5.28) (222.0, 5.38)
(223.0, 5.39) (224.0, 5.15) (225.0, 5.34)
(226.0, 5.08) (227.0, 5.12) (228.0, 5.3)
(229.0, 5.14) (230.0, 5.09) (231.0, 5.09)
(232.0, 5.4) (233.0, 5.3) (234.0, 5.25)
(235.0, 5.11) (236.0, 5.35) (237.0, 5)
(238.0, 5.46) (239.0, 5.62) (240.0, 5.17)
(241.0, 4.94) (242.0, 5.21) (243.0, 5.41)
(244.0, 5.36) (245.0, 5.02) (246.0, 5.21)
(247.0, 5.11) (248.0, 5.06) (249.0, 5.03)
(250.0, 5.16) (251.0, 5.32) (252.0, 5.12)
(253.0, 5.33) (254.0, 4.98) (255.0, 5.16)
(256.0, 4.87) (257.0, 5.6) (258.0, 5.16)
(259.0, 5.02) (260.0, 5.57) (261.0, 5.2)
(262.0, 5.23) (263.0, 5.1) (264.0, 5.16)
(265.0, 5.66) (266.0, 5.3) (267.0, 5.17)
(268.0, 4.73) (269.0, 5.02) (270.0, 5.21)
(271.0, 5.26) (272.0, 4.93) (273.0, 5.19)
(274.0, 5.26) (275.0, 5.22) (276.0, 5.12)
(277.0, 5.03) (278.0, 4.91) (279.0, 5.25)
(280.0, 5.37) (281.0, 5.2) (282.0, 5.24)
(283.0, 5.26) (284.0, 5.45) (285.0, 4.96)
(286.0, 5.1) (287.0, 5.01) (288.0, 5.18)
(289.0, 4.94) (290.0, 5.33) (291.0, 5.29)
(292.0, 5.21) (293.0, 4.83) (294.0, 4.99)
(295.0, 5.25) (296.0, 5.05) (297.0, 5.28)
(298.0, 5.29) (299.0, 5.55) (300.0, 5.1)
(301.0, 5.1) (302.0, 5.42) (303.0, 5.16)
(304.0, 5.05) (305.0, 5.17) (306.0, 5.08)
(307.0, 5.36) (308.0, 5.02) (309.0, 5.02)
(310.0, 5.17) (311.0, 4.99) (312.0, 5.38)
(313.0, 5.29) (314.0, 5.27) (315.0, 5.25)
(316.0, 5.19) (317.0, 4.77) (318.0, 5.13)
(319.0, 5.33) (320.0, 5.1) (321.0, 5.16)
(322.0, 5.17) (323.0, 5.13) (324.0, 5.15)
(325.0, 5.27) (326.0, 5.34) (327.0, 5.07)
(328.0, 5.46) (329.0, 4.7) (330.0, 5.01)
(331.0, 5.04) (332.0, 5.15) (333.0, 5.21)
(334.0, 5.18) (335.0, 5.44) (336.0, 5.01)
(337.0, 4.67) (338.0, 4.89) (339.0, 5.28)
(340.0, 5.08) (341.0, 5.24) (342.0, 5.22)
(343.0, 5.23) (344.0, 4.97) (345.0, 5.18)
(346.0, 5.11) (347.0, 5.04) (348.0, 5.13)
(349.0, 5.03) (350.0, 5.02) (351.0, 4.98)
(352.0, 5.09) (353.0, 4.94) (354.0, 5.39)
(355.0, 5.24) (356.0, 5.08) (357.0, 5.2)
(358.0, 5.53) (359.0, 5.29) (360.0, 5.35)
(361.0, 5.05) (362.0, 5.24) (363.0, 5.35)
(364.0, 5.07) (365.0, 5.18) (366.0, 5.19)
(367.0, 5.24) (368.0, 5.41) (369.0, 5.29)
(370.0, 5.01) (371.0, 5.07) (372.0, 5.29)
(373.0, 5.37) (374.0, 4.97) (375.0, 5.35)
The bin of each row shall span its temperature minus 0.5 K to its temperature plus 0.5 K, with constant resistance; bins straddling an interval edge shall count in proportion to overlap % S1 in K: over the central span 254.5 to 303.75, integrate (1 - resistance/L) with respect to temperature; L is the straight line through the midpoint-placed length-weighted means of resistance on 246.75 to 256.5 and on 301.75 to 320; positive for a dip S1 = -0.4 K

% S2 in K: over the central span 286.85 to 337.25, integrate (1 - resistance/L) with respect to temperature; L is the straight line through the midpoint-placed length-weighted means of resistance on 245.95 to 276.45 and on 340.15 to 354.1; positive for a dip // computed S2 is -0.21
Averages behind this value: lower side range 5.18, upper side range 5.1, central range 5.15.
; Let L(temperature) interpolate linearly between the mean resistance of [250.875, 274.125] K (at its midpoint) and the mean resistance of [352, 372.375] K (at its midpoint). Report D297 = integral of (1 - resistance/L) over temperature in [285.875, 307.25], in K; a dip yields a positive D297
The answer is 0.1 K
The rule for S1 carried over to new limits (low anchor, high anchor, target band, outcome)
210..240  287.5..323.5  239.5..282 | 0.0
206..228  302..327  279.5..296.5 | 0.0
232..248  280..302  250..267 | -0.1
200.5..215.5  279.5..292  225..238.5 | -0.2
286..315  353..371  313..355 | 0.6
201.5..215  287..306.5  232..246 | -0.4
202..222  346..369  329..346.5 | 0.2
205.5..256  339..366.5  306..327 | 0.0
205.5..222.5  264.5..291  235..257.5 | -0.3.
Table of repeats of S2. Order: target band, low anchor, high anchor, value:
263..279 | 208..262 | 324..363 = 0.1 K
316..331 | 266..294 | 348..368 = 0.1 K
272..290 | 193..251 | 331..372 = 0.0 K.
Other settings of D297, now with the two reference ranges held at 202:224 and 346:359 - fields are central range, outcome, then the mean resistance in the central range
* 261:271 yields -0.09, 5.18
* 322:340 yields 0.08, 5.12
